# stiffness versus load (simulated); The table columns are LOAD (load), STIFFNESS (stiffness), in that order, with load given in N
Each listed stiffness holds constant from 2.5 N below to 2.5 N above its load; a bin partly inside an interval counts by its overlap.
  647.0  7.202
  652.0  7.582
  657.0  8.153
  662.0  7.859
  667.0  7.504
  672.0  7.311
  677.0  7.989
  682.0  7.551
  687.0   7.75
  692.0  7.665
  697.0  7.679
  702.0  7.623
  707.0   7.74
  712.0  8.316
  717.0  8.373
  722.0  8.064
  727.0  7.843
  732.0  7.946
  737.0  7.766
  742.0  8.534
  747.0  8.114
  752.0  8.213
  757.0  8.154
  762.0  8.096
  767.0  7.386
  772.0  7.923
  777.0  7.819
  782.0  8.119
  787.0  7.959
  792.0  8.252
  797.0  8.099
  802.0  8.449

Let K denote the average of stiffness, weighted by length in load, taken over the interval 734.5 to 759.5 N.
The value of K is 8.16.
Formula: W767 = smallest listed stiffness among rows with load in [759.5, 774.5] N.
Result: 7.386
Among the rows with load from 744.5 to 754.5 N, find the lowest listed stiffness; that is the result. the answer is 8.114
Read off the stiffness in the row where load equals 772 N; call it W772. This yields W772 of 7.923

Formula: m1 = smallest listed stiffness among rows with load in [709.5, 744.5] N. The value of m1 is 7.766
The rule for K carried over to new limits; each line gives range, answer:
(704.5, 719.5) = 8.14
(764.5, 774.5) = 7.65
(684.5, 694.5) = 7.71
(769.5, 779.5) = 7.87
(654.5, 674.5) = 7.71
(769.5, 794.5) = 8.01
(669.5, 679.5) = 7.65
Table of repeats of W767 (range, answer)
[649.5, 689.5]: 7.311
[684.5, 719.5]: 7.623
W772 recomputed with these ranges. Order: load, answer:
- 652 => 7.582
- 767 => 7.386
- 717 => 8.373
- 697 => 7.679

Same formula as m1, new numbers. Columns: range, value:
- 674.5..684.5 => 7.551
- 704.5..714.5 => 7.74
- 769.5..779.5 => 7.819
